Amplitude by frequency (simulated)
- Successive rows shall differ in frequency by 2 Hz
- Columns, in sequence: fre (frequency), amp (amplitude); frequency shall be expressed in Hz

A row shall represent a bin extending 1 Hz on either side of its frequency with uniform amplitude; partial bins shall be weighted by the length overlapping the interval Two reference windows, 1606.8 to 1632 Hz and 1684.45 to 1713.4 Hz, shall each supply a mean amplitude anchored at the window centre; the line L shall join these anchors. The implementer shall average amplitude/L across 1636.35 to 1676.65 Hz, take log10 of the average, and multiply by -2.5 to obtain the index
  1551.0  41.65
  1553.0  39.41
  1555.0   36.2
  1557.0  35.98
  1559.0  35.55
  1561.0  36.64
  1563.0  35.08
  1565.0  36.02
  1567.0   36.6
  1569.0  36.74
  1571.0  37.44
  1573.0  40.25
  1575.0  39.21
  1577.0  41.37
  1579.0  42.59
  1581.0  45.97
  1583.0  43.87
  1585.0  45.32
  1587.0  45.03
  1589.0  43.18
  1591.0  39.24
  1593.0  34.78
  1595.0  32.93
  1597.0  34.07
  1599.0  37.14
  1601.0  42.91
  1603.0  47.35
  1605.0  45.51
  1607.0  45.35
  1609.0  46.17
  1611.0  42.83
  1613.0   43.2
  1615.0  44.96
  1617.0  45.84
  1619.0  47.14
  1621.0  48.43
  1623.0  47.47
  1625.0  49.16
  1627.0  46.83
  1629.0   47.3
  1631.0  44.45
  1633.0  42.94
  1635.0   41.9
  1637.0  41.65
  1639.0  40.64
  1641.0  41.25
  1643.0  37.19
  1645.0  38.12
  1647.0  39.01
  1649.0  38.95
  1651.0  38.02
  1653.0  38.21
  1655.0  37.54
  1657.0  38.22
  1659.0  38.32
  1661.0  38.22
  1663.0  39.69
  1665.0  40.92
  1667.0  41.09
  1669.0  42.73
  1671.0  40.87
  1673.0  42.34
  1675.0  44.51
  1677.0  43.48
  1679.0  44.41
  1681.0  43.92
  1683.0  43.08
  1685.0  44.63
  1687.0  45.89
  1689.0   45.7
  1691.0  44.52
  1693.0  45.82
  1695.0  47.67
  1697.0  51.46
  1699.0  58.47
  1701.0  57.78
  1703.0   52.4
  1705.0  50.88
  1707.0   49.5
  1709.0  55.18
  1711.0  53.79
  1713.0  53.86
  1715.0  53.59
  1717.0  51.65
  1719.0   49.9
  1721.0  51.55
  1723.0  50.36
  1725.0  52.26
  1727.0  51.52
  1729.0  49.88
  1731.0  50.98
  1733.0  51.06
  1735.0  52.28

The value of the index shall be 0.204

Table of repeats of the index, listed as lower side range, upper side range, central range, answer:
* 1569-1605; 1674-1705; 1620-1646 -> 0.005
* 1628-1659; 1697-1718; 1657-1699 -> 0.091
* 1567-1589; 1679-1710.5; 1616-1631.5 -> -0.063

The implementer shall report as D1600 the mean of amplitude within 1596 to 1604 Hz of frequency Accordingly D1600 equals 40.4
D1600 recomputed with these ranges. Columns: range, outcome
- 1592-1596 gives 33.9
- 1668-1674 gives 42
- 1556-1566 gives 35.9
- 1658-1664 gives 38.7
